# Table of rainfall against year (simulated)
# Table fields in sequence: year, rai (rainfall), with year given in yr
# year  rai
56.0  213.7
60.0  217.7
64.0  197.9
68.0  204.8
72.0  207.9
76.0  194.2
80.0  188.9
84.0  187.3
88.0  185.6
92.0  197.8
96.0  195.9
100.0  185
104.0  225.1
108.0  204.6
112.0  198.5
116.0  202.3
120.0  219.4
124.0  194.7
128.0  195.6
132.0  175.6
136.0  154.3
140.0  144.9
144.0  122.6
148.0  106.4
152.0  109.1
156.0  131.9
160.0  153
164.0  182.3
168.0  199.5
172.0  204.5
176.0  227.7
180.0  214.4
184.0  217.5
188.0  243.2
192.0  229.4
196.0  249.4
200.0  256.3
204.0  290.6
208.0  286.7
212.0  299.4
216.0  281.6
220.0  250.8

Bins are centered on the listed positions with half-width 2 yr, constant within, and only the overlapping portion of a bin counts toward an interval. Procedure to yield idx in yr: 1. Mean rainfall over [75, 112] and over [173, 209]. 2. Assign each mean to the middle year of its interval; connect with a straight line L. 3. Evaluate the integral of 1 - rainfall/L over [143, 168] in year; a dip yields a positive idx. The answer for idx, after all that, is 9.6 yr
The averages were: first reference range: 196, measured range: 140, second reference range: 244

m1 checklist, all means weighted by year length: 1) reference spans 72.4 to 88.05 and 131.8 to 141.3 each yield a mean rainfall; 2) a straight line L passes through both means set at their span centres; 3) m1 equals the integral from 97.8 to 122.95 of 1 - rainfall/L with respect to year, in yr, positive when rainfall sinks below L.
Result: -4.8 yr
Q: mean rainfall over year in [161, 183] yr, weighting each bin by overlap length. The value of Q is 204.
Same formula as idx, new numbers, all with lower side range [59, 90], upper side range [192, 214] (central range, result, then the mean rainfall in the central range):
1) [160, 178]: 3.9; 198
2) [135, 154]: 8.9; 126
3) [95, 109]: 0.7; 203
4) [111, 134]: 2.8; 198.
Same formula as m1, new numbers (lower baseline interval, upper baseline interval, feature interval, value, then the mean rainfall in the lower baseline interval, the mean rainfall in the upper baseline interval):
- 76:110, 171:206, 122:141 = 3.4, 196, 238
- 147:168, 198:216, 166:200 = -1.7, 144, 283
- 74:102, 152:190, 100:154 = 5.0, 191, 192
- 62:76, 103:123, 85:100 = 1.0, 202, 208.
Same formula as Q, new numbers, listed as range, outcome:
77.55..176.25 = 179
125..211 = 196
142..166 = 134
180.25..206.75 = 247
